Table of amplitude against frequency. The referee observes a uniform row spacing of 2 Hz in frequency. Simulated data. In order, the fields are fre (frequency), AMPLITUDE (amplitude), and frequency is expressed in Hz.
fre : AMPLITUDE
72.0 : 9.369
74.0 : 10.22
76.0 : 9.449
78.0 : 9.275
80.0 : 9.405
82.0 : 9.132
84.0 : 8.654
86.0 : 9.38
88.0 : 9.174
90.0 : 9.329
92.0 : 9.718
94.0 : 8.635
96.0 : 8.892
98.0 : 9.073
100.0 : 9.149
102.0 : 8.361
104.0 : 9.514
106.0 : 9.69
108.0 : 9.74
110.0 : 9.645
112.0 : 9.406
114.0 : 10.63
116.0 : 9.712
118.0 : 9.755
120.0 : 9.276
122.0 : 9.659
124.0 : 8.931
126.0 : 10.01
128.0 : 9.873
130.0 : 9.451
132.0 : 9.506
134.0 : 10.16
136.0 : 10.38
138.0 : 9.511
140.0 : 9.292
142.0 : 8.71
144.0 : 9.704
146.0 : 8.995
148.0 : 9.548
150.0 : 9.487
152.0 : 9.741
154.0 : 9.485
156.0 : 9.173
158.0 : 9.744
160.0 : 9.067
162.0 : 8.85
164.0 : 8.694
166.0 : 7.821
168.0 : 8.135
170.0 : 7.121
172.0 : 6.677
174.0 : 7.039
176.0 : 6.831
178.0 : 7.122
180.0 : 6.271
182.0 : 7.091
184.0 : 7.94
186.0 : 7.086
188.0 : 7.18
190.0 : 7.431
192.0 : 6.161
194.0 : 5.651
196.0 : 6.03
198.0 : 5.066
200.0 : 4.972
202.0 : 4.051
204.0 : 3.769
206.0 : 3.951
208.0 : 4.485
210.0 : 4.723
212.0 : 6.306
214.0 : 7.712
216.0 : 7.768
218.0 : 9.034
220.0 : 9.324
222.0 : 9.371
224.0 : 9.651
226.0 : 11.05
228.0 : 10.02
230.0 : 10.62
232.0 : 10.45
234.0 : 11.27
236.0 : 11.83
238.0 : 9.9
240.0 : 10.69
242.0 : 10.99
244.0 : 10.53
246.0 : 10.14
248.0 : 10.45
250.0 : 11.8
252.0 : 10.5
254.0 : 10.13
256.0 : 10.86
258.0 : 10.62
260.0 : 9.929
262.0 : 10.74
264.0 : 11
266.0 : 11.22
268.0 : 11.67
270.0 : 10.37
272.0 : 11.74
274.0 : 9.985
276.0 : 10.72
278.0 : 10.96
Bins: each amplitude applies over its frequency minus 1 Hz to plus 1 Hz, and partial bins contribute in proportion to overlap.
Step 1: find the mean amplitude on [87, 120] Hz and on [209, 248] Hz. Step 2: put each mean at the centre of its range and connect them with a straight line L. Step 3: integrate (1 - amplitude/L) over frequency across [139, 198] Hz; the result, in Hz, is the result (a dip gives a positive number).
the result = 9.5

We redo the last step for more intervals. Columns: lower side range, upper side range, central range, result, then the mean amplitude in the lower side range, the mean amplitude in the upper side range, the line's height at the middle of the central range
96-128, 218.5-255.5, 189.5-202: 5.5 Hz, 9.5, 10.5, 10.1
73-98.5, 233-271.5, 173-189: 4.8 Hz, 9.26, 10.8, 10.1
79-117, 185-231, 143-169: -3.2 Hz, 9.33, 7.02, 8.11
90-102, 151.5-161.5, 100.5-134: -1.5 Hz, 9.05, 9.4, 9.17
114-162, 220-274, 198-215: 8.7 Hz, 9.54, 10.6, 10.2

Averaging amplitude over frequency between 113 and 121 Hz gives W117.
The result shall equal 9.84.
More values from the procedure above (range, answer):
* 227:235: 10.6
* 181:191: 7.35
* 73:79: 9.65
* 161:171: 8.12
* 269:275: 10.7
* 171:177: 6.85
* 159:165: 8.87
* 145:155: 9.45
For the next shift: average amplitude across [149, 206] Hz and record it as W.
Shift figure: 7.22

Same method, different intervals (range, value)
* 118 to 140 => 9.66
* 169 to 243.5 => 7.66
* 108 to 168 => 9.44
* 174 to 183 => 6.85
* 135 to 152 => 9.47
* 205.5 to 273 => 9.77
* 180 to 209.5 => 5.77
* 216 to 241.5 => 10.2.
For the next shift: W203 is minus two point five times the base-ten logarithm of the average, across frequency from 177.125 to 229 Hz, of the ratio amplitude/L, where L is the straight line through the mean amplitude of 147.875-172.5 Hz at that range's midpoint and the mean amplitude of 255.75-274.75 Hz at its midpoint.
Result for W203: 0.36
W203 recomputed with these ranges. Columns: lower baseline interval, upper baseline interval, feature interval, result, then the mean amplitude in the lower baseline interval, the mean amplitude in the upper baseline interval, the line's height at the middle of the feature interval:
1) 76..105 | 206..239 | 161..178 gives 0.17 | 9.13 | 8.82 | 8.94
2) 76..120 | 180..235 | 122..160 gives -0.12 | 9.35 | 7.32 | 8.55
